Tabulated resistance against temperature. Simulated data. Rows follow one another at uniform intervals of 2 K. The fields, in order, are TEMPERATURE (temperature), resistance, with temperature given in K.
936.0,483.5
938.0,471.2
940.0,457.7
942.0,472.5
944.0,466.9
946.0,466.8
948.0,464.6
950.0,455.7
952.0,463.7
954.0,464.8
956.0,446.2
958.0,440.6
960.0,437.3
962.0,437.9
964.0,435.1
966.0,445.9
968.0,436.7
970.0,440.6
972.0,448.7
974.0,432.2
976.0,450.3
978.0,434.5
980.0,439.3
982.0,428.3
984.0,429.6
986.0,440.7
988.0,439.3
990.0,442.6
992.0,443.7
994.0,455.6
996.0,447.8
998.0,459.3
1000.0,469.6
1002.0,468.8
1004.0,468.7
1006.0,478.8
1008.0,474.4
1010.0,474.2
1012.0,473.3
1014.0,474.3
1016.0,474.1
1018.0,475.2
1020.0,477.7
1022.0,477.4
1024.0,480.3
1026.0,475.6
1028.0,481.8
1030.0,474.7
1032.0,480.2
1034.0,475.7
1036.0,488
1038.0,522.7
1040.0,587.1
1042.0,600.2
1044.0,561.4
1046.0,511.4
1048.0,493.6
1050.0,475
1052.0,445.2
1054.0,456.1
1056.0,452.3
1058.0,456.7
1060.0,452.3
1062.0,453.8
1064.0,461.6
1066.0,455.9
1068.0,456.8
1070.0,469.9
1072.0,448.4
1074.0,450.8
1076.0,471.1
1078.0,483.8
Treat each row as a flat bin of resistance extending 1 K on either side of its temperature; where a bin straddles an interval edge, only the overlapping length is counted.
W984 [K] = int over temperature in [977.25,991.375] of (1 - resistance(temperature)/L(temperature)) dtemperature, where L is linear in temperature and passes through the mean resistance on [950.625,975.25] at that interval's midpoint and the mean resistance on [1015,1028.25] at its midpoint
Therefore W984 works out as 0.6 K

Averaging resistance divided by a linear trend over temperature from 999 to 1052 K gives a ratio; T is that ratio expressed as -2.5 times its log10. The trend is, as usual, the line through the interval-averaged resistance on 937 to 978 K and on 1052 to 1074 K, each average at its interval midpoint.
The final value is -0.09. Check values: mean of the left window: 451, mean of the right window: 456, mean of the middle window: 491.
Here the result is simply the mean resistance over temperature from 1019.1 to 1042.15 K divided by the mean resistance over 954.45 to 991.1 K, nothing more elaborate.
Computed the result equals 1.13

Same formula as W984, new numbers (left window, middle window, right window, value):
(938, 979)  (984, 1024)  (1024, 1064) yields 0.7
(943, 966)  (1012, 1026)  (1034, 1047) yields 1.1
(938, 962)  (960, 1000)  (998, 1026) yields 2.0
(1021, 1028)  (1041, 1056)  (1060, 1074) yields -1.2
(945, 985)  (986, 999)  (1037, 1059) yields 0.5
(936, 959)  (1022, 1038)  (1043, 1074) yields -0.5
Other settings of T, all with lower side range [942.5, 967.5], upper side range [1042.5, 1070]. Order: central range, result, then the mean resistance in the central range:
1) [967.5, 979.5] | 0.04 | 441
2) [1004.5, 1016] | -0.02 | 475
